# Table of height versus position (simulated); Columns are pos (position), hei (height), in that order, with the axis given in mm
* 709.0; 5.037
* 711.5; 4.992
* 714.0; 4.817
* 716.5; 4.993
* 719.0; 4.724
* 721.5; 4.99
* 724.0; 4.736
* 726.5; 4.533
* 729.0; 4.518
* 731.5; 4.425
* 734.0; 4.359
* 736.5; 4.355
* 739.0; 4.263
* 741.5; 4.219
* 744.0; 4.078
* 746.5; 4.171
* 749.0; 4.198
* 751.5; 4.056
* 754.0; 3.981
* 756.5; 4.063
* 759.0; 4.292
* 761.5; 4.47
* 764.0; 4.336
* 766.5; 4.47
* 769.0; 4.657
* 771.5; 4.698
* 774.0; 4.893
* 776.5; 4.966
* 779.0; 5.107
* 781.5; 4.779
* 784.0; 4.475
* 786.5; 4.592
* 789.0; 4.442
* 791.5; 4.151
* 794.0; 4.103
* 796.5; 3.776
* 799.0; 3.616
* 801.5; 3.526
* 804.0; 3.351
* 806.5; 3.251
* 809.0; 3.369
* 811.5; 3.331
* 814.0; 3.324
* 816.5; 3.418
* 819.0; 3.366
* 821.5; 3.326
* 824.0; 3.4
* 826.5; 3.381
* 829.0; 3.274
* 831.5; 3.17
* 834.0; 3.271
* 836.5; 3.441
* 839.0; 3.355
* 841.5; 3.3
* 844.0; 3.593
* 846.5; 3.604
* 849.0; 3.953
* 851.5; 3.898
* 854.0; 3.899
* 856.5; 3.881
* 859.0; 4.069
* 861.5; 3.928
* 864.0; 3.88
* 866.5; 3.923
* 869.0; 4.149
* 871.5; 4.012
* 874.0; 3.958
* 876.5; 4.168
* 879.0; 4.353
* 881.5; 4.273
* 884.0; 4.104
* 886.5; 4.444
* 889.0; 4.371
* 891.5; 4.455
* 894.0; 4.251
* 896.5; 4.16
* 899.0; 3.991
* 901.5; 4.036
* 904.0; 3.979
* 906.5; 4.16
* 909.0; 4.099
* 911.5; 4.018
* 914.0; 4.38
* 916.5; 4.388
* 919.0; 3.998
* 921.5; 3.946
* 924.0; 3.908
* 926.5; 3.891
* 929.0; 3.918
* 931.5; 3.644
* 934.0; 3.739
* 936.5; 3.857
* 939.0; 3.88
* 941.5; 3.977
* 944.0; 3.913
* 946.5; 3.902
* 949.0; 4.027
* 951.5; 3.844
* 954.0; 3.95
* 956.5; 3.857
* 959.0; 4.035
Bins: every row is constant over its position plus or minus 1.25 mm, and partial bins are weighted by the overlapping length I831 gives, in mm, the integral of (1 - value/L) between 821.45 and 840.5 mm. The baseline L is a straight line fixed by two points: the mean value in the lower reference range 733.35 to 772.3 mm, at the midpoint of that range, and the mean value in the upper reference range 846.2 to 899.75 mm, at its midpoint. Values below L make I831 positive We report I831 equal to 3.80 mm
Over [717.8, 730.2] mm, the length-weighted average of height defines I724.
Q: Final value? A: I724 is 4.7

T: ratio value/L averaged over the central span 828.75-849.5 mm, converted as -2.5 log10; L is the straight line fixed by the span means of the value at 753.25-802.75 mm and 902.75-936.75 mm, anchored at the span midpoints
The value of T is 0.22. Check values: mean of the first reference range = 4.37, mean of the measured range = 3.43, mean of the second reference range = 4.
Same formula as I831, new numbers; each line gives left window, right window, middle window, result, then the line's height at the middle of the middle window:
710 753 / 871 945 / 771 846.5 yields 9.26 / 4.31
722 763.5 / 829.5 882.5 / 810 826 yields 2.46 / 3.97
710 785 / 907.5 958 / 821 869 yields 6.77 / 4.23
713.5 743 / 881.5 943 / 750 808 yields 2.27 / 4.43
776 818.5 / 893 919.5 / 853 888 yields -0.03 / 4.07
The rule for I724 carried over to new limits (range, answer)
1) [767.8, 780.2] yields 4.86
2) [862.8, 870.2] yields 3.98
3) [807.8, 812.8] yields 3.35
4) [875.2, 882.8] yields 4.26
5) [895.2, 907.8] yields 4.07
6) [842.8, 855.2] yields 3.79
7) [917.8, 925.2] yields 3.95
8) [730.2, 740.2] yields 4.35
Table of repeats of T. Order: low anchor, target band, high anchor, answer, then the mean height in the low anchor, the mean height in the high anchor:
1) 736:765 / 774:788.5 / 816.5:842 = -0.23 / 4.2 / 3.33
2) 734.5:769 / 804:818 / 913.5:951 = 0.24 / 4.25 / 3.95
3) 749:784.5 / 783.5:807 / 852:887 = 0.12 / 4.51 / 4.06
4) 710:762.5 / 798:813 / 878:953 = 0.25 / 4.44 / 4.06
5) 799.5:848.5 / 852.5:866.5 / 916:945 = -0.11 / 3.38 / 3.91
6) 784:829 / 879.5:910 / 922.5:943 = -0.11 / 3.64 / 3.85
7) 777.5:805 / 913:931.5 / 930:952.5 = -0.03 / 4.19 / 3.87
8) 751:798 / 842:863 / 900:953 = 0.10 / 4.44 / 3.98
